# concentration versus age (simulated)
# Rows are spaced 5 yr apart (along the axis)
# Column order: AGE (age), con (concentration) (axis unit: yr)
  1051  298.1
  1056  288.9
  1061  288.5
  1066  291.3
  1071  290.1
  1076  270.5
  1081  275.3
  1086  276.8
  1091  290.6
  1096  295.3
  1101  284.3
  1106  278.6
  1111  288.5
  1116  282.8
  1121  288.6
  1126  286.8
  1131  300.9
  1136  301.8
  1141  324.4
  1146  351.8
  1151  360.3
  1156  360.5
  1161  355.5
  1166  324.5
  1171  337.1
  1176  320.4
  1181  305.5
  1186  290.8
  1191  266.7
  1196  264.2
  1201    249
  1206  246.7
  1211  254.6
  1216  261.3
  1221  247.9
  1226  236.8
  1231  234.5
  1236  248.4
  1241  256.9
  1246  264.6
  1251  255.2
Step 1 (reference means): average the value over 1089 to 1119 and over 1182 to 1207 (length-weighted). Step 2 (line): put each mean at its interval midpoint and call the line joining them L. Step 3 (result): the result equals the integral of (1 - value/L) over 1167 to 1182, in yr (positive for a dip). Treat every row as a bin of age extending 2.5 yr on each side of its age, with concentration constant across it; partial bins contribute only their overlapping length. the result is -2.85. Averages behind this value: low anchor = 287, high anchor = 267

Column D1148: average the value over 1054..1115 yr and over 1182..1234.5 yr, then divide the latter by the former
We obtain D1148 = 0.9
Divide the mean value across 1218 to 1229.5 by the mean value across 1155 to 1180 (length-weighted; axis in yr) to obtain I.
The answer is 0.7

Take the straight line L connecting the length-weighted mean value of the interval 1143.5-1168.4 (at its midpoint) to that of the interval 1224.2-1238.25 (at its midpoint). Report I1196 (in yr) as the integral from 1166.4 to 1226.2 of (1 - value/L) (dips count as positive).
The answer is 3.1 yr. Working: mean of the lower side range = 351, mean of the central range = 277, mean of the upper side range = 240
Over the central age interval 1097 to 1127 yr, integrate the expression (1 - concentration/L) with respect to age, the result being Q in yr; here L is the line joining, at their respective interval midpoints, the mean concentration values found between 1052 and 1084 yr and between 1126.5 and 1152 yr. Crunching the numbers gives 2.2 yr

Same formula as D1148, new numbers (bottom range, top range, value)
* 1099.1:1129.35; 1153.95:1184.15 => 1.17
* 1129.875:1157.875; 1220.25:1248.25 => 0.74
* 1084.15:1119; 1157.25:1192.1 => 1.11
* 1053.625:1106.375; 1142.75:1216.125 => 1.07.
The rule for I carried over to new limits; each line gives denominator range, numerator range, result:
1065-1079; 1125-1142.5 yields 1.07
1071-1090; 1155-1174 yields 1.23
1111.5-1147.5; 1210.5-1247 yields 0.82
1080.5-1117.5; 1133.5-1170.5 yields 1.19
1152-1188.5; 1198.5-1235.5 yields 0.75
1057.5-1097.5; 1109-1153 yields 1.09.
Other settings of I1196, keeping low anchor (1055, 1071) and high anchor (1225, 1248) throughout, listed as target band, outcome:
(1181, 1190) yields -1.0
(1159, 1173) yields -3.9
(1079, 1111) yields -0.2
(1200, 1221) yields 0.2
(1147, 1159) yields -4.1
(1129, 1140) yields -1.3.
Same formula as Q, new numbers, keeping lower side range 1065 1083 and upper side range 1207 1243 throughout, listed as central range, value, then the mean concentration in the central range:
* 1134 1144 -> -1.8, 316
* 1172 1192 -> -3.4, 301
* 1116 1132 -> -1.2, 290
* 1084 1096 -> -0.4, 286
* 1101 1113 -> -0.4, 284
